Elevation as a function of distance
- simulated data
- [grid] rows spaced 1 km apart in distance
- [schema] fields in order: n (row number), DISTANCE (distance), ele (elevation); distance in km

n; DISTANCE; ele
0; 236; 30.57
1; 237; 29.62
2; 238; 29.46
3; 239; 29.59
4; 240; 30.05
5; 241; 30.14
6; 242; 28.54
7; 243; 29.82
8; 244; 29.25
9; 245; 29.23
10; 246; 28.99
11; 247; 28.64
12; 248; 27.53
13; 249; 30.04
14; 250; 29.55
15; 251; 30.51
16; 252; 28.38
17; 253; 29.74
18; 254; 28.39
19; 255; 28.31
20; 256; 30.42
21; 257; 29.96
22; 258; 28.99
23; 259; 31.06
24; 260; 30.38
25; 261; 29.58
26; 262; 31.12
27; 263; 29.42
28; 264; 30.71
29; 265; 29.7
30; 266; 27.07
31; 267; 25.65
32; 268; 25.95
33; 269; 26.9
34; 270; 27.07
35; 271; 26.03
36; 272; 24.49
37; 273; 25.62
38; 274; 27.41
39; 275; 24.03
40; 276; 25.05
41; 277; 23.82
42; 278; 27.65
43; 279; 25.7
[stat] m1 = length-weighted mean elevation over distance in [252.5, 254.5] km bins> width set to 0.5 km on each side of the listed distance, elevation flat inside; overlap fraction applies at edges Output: 29.1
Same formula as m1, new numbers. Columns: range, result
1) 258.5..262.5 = 30.5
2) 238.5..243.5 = 29.6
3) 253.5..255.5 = 28.4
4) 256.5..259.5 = 30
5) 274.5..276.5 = 24.5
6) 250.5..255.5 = 29.1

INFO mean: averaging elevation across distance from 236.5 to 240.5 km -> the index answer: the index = 29.7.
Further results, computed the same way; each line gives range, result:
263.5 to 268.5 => 27.8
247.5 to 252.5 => 29.2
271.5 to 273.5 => 25.1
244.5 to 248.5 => 28.6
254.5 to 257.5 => 29.6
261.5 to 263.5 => 30.3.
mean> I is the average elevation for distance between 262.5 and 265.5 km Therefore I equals 29.9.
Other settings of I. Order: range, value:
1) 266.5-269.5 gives 26.2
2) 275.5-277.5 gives 24.4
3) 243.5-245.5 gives 29.2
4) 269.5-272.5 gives 25.9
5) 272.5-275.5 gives 25.7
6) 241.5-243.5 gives 29.2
